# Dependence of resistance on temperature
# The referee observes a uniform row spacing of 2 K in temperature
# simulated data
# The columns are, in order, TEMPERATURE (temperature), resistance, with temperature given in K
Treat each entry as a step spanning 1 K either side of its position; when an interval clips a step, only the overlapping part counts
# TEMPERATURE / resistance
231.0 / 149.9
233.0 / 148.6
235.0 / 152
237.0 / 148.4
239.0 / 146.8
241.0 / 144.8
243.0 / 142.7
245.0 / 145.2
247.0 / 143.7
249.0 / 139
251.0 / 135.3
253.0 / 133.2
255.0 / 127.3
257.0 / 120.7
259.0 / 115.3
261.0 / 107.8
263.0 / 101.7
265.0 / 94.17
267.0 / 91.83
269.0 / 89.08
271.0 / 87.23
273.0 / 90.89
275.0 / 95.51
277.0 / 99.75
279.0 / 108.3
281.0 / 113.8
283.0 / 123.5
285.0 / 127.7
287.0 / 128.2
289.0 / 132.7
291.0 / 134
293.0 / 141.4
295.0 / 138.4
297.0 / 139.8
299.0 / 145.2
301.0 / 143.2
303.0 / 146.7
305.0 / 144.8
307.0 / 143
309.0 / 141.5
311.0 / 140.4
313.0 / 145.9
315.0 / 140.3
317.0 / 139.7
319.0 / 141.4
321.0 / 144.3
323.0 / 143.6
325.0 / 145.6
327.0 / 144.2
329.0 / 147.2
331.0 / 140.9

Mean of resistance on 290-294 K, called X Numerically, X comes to 138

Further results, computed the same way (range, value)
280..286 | 122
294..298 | 139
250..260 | 126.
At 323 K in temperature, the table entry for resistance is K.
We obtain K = 143.6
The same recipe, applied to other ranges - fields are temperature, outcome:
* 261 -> 107.8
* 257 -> 120.7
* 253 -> 133.2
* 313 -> 145.9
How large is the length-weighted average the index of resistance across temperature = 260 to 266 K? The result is 101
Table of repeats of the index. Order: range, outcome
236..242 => 147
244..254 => 139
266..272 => 89.4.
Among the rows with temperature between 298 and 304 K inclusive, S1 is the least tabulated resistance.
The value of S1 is 143.2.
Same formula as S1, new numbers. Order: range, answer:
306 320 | 139.7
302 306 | 144.8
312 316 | 140.3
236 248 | 142.7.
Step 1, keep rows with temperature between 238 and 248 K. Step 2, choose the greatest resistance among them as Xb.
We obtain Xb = 146.8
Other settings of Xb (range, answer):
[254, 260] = 127.3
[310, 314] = 145.9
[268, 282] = 113.8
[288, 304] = 146.7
